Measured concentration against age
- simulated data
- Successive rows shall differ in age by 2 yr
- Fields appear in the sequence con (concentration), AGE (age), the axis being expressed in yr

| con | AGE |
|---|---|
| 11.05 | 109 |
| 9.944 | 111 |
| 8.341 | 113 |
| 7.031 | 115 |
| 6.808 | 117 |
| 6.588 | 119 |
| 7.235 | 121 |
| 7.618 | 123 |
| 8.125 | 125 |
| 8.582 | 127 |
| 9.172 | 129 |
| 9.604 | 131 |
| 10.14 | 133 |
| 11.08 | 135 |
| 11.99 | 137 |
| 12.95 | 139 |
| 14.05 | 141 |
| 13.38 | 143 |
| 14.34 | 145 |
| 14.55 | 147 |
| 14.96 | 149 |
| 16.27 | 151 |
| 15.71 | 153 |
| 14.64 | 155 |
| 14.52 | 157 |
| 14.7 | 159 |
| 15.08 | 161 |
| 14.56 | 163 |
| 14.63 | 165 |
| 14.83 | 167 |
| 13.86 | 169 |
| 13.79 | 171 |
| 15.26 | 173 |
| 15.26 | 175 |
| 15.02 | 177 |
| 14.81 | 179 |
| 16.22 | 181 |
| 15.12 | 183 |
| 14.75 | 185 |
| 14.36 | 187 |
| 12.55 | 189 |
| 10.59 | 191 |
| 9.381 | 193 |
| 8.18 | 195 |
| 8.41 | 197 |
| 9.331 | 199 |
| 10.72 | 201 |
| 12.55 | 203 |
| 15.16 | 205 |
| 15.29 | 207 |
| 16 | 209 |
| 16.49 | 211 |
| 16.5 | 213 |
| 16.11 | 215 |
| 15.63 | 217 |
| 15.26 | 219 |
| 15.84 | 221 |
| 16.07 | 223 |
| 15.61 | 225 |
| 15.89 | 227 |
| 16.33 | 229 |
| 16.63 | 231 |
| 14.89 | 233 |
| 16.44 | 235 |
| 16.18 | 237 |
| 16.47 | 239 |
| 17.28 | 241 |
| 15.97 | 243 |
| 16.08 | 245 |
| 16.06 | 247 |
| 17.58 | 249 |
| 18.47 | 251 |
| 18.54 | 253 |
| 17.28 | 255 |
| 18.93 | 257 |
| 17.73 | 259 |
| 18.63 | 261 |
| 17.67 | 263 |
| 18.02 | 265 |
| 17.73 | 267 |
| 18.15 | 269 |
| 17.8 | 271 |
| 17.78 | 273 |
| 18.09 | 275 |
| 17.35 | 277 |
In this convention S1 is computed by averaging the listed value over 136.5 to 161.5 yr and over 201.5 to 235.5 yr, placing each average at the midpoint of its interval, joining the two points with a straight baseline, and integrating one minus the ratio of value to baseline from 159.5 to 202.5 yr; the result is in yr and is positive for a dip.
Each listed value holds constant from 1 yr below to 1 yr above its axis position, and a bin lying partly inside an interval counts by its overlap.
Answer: 5.04 yr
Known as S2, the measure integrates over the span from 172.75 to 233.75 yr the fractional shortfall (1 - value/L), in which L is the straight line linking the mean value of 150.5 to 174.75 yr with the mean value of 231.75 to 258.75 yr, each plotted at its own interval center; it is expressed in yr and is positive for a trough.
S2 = 6.5 yr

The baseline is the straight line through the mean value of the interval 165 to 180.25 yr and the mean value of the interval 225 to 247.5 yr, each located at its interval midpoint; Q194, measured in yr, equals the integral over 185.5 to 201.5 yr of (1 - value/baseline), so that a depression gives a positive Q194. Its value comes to 4.9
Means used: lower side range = 14.7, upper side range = 16.2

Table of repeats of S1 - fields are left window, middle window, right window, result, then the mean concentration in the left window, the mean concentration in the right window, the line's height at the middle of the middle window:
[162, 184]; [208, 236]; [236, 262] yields 0.79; 14.9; 17.3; 16.4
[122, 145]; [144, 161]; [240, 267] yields -4.49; 10.8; 17.6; 11.8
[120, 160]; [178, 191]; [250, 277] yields -0.04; 12.2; 18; 14.3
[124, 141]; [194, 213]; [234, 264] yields 2.60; 10.4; 17.3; 14.6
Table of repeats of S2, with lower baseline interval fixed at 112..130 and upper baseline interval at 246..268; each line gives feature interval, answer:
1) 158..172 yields -4.46 yr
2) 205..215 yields -1.12 yr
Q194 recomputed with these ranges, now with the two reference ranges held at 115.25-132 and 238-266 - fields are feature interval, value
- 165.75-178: -3.36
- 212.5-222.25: -0.62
